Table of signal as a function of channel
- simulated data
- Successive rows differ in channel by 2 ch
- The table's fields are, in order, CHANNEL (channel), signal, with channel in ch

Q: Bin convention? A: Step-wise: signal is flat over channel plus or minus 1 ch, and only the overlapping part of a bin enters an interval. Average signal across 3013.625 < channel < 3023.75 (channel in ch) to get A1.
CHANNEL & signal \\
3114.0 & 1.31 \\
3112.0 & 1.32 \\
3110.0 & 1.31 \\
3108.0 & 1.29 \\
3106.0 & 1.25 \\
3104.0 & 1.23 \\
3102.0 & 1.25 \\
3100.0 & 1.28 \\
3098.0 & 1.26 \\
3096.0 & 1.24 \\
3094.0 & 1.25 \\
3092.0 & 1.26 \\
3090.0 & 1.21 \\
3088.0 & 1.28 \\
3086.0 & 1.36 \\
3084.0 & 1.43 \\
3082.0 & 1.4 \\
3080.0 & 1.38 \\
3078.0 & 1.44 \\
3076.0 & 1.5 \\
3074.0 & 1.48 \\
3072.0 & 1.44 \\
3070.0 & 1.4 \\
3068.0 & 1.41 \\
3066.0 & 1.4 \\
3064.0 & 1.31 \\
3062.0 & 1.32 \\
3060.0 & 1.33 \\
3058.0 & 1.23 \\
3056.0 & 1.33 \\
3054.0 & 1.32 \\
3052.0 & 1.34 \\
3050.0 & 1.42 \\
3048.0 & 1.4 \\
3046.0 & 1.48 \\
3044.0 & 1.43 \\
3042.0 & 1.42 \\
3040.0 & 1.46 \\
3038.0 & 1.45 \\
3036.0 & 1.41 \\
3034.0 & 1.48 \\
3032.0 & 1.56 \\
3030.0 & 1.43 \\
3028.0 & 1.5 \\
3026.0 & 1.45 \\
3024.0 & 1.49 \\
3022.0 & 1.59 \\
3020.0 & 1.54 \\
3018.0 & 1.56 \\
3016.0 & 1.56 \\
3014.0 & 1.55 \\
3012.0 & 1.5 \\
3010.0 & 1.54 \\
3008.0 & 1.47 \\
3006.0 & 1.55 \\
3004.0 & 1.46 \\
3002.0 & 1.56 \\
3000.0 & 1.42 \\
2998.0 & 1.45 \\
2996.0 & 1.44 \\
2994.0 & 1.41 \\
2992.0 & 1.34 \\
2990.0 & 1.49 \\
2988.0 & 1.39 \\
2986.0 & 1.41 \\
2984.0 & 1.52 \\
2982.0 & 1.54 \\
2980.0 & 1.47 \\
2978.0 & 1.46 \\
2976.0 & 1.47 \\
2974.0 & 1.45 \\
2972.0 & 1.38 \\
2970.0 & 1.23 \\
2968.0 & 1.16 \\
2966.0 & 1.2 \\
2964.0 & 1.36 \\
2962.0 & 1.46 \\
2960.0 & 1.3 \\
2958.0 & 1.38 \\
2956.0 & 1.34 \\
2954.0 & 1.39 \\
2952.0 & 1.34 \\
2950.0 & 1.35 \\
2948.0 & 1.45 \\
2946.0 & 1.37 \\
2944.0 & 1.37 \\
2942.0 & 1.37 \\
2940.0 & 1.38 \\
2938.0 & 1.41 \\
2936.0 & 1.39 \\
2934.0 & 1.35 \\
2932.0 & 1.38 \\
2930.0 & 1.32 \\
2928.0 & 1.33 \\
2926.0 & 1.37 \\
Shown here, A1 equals 1.56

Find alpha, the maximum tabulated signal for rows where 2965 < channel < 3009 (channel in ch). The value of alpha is 1.56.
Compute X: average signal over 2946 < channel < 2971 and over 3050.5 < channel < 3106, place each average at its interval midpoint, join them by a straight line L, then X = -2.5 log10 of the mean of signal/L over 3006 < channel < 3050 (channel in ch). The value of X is -0.12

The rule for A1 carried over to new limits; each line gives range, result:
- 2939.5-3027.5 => 1.43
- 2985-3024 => 1.49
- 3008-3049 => 1.49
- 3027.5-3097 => 1.38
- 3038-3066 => 1.37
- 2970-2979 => 1.42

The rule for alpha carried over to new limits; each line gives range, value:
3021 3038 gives 1.59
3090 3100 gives 1.28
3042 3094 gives 1.5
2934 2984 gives 1.54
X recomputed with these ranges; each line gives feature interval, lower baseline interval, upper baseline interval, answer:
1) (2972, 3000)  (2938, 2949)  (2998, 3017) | 0.02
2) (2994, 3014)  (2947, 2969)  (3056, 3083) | -0.10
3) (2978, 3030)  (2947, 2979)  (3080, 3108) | -0.12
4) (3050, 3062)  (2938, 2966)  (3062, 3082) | 0.07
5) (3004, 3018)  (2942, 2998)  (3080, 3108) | -0.13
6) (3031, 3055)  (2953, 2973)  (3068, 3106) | -0.08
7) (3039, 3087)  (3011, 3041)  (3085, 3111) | -0.01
